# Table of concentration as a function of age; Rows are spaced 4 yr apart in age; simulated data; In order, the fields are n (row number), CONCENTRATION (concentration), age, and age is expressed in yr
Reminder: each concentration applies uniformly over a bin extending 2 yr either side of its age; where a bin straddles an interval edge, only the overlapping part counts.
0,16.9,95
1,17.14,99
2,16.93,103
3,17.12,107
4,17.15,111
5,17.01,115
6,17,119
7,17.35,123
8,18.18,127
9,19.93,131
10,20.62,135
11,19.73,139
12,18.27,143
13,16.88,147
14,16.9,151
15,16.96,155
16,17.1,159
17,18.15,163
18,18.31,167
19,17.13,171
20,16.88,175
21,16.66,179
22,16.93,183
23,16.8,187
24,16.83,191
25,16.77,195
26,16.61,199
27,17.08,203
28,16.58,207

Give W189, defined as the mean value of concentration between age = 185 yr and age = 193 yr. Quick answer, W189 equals 16.8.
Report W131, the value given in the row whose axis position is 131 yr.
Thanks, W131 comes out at 19.93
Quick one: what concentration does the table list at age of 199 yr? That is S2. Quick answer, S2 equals 16.61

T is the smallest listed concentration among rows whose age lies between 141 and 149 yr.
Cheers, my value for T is 16.88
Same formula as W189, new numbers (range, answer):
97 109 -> 17.1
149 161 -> 17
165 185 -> 17.2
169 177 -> 17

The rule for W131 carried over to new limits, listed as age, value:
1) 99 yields 17.14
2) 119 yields 17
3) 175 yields 16.88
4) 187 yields 16.8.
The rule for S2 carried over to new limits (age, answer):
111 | 17.15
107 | 17.12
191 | 16.83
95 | 16.9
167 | 18.31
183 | 16.93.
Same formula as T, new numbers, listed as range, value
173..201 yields 16.61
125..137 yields 18.18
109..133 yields 17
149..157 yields 16.9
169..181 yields 16.66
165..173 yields 17.13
